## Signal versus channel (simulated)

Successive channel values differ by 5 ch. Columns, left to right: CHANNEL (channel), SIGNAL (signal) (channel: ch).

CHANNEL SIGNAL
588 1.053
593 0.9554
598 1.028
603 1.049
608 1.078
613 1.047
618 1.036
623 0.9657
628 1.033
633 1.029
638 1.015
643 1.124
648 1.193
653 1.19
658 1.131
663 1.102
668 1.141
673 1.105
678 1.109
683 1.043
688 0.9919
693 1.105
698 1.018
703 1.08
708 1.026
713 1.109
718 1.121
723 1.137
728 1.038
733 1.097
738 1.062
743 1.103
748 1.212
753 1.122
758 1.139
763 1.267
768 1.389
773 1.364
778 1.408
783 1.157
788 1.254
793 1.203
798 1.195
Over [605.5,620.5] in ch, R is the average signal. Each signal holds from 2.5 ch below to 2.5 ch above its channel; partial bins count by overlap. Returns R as 1.05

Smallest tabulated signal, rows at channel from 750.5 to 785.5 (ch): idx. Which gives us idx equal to 1.122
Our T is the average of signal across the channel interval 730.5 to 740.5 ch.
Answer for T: 1.08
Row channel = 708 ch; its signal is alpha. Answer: 1.026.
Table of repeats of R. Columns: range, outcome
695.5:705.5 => 1.05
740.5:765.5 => 1.17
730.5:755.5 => 1.12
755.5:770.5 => 1.27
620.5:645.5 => 1.03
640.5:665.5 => 1.15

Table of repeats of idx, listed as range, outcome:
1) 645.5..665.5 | 1.102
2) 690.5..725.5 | 1.018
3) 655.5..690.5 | 0.9919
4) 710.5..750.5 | 1.038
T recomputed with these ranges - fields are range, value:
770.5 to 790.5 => 1.3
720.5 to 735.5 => 1.09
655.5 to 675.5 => 1.12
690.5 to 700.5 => 1.06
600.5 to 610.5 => 1.06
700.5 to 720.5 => 1.08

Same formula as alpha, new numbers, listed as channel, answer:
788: 1.254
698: 1.018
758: 1.139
